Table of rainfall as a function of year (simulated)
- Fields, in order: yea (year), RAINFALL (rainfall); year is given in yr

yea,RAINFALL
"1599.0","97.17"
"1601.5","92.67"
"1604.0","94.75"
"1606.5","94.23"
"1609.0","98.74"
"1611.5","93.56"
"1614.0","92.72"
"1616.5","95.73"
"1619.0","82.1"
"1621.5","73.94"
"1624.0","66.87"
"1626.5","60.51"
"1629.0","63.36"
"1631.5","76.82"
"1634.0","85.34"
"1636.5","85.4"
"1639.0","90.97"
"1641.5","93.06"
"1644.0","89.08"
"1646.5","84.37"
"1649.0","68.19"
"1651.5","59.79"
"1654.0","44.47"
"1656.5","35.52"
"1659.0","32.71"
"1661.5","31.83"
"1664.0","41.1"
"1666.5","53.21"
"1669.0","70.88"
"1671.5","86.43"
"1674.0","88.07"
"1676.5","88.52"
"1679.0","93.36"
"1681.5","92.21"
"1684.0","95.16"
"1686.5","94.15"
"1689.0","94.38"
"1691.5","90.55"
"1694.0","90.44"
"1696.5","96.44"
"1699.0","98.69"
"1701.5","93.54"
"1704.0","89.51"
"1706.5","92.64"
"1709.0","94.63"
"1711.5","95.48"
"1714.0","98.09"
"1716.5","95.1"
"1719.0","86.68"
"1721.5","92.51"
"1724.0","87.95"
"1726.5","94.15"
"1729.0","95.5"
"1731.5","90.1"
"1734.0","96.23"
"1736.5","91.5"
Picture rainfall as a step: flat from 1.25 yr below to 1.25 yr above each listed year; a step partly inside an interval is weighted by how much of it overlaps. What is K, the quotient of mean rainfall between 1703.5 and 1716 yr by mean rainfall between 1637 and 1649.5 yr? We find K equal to 1.10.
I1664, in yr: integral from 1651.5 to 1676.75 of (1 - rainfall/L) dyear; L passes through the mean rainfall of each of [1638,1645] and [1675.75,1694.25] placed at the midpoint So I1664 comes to 9.83 yr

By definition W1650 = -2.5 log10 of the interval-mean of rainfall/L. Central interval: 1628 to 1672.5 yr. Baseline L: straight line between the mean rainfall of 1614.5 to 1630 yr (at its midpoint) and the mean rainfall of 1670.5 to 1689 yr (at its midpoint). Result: 0.23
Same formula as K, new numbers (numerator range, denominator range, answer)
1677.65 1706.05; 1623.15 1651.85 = 1.20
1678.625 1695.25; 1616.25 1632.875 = 1.27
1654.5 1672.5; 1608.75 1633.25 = 0.62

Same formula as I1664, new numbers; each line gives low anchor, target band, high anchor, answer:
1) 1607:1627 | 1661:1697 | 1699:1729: 3.6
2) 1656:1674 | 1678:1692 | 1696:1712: -3.6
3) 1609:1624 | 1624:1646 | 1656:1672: -2.7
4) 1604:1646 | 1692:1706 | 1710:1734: -0.4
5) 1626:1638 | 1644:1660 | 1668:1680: 4.5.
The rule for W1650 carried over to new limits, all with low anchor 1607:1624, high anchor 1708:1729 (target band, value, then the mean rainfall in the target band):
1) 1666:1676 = 0.18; 77.3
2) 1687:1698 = -0.01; 93.2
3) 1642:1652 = 0.15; 77.9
